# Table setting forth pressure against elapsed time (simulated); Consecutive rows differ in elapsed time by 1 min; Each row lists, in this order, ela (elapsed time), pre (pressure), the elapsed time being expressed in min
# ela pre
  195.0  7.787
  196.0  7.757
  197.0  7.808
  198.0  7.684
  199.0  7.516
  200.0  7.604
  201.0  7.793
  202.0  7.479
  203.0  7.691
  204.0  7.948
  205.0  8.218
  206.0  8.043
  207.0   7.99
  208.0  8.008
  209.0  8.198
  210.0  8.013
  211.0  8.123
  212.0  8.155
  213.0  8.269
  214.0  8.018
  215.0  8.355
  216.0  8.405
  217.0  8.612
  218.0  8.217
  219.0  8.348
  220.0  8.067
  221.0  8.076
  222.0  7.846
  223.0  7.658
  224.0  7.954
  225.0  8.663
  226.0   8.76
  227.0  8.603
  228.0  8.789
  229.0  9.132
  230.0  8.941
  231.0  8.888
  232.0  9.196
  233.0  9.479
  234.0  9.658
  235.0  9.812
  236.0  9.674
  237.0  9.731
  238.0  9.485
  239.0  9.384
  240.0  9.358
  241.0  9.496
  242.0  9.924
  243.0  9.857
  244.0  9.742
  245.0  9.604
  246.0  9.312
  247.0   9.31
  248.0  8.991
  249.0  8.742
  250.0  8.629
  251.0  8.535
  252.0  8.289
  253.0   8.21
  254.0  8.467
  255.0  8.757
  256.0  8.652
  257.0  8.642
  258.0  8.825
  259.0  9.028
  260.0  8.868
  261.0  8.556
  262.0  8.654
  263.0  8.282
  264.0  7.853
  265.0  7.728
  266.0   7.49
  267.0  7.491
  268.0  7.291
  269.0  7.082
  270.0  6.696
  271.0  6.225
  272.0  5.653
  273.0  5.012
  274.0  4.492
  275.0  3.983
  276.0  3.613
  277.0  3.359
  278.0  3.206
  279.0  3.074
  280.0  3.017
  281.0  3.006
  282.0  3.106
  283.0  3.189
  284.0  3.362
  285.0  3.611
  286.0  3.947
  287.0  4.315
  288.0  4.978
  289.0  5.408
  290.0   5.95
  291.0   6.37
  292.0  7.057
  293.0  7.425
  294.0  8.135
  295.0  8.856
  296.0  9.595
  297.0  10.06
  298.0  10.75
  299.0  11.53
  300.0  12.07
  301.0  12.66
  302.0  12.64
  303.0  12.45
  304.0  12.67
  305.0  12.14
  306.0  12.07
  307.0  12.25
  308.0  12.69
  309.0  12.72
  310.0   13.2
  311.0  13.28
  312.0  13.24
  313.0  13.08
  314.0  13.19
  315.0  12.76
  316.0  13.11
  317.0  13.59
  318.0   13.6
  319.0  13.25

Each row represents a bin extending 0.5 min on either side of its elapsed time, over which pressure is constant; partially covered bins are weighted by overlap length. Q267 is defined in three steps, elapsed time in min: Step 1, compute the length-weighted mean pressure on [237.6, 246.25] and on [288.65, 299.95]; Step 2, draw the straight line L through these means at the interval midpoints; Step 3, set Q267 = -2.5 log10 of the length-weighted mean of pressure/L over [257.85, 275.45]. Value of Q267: 0.26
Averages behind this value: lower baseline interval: 9.58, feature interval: 7.15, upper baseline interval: 8.47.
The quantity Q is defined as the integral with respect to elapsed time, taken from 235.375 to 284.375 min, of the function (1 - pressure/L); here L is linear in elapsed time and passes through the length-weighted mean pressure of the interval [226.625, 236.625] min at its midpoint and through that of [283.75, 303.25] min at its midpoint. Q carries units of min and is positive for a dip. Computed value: 7.98 min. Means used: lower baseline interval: 9.23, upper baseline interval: 8.06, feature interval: 7.34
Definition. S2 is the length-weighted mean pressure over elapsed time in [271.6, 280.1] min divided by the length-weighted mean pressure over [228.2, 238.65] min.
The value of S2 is 0.42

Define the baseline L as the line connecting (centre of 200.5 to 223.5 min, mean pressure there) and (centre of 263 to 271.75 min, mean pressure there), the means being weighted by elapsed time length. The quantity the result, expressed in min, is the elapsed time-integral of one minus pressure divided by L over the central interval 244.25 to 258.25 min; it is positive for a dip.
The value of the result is -2.5 min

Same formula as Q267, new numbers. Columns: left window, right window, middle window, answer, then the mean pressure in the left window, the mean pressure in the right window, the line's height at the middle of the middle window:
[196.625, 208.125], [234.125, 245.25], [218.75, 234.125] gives 0.05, 7.81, 9.64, 8.99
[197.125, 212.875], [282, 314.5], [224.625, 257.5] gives -0.08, 7.9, 9.43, 8.49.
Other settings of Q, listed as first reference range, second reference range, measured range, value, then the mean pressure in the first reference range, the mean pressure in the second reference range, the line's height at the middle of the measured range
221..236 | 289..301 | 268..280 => 5.52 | 8.82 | 8.9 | 8.88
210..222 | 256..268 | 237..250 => -1.83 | 8.21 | 8.28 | 8.26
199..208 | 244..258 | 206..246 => -2.26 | 7.84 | 8.82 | 8.3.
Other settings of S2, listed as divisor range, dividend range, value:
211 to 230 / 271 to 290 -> 0.48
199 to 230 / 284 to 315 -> 1.21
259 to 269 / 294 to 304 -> 1.38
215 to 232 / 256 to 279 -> 0.79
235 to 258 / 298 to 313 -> 1.37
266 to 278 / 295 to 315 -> 2.20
